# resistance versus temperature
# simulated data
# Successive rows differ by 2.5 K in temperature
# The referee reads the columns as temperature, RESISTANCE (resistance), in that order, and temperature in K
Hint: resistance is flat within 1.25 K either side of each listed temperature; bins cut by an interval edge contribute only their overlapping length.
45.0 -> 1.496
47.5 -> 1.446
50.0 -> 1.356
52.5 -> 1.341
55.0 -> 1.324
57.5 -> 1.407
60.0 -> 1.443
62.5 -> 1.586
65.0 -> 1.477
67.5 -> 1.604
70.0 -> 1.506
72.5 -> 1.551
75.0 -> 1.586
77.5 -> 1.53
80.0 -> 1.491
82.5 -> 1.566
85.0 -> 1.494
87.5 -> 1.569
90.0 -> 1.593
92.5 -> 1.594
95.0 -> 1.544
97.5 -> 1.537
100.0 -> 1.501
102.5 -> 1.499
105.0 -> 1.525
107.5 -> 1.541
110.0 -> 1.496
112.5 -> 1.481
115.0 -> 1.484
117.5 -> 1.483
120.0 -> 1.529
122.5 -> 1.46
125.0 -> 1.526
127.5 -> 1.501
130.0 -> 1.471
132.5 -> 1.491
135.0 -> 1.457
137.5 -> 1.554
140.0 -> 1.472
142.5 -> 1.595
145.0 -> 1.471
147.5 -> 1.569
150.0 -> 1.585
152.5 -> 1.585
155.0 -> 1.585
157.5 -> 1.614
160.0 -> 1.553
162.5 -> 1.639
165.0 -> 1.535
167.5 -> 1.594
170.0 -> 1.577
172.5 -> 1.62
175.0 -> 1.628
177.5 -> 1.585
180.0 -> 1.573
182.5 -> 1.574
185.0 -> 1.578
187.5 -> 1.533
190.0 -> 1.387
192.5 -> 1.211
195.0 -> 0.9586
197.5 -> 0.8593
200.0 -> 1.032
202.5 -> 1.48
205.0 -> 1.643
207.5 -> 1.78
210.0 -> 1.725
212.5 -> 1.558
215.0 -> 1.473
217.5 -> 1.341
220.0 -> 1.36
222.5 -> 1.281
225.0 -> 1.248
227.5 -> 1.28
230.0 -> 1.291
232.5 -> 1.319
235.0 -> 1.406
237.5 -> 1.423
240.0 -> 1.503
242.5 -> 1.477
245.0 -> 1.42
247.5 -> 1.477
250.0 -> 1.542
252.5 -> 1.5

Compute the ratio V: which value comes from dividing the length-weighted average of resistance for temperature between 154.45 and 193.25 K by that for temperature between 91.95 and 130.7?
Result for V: 1.03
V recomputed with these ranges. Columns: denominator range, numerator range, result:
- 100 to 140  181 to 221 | 0.94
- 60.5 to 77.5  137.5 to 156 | 1.00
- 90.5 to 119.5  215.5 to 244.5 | 0.90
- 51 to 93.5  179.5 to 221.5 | 0.94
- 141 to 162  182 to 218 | 0.90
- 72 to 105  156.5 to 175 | 1.03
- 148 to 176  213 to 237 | 0.84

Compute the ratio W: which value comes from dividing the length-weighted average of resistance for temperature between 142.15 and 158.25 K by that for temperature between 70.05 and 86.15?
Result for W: 1.02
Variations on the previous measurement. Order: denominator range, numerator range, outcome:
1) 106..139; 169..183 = 1.06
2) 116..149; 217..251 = 0.92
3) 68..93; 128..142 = 0.97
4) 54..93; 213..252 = 0.92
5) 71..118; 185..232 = 0.89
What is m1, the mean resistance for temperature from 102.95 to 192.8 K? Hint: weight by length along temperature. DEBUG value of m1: 1.53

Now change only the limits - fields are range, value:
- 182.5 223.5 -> 1.39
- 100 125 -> 1.5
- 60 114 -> 1.53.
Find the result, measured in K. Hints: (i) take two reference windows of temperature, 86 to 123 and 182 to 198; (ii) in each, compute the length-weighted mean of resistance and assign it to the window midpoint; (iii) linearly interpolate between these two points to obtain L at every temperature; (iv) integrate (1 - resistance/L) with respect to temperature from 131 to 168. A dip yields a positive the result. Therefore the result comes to -3.76 K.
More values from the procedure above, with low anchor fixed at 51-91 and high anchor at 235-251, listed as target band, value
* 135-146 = -0.21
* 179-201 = 2.65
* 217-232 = 1.75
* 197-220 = 0.42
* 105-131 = -0.10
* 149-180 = -2.25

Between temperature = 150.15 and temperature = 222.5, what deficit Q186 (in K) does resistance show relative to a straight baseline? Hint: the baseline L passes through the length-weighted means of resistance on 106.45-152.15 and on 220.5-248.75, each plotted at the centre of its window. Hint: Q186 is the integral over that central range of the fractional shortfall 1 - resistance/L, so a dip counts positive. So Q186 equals -2.3 K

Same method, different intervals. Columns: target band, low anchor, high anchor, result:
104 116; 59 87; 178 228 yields -0.1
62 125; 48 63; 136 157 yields -2.8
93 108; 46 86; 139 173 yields -0.1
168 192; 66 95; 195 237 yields -2.3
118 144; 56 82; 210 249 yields -0.6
